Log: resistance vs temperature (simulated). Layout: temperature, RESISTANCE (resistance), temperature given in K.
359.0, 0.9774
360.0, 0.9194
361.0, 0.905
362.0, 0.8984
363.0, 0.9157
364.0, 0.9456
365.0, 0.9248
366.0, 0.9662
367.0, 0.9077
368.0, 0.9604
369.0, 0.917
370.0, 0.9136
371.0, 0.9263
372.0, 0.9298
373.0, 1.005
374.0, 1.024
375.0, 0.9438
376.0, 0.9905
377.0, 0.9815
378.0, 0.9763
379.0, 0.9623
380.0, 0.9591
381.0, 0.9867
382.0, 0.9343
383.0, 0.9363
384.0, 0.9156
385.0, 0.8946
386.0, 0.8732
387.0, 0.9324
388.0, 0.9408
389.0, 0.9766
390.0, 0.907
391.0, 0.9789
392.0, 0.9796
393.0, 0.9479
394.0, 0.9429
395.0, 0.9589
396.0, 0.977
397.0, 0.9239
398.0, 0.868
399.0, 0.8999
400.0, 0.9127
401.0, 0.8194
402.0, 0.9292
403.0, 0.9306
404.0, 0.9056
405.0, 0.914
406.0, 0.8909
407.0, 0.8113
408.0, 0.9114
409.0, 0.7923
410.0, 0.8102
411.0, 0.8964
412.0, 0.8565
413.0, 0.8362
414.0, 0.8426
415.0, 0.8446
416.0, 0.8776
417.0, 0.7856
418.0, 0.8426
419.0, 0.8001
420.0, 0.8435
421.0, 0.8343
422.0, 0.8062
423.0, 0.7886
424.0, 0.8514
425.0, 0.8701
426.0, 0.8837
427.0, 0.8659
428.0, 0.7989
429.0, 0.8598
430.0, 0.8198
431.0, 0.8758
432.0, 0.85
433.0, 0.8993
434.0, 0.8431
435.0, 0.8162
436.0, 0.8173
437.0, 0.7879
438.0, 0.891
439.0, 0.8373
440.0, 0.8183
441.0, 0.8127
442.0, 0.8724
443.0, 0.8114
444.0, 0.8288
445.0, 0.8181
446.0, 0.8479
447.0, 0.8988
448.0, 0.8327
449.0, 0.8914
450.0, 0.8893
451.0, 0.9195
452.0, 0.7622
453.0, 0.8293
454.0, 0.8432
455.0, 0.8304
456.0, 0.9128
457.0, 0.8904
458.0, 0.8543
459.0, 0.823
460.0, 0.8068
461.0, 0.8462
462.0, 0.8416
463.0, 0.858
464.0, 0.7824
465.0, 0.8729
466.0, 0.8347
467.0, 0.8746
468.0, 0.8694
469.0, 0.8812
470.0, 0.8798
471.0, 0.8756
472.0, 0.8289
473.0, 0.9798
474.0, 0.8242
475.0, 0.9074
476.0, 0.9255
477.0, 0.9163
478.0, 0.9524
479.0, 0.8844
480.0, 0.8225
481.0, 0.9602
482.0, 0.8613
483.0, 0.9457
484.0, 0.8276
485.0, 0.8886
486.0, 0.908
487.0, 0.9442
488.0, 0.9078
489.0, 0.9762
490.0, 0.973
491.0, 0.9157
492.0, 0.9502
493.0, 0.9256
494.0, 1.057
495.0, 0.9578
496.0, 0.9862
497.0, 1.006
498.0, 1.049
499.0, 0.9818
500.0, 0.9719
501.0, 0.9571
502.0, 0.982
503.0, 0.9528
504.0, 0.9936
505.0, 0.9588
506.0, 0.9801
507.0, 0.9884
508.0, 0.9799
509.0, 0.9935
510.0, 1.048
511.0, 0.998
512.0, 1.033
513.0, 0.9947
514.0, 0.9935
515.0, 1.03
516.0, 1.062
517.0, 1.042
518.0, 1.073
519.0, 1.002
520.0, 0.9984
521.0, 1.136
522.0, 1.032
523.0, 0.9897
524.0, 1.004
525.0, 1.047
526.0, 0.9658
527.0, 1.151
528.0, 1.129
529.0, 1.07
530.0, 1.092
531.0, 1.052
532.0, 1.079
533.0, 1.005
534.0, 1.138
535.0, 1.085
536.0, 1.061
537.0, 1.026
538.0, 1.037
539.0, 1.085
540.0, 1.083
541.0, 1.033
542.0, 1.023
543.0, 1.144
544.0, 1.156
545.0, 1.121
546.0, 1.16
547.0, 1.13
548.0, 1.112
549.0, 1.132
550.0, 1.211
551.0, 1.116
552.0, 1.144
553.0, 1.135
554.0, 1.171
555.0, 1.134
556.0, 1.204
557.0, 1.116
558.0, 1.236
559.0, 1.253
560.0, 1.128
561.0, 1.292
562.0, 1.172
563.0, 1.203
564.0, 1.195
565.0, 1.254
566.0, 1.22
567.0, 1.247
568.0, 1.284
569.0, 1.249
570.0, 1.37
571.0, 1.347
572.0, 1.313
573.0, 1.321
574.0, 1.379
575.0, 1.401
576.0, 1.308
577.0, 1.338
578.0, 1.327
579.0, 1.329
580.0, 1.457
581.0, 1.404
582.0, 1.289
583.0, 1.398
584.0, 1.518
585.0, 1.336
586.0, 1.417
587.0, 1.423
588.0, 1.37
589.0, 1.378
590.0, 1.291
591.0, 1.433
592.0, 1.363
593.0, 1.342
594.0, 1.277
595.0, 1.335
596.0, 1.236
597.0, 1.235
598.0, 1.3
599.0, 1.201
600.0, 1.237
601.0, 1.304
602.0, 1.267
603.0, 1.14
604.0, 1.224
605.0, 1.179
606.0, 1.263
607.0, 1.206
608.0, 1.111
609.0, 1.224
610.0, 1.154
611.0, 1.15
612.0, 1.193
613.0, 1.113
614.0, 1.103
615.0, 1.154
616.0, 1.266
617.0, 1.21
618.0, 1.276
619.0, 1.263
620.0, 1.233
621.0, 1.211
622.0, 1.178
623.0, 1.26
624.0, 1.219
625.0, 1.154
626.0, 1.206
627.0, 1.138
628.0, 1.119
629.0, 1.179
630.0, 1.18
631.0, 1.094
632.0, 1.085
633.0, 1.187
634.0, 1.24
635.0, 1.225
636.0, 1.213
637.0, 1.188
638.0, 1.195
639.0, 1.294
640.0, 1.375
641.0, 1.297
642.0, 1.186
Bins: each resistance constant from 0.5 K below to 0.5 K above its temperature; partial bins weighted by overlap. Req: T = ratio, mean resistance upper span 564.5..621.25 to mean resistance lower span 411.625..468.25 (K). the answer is 1.52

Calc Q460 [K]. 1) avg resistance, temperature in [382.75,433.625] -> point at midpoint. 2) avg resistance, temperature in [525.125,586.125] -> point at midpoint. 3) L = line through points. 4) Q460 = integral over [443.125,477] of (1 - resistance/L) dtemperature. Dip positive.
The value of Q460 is 4.5 K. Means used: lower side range 0.88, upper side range 1.2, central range 0.86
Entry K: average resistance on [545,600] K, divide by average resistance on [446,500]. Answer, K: 1.4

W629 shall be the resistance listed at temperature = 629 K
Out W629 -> 1.179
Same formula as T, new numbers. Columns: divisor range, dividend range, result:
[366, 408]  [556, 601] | 1.40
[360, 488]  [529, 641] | 1.38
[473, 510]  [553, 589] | 1.37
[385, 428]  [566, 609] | 1.49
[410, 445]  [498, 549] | 1.24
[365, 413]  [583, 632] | 1.34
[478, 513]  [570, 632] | 1.32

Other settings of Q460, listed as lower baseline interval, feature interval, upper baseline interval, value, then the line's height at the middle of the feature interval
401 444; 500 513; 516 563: 0.5 K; 1.03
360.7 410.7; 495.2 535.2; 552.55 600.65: 5.2 K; 1.18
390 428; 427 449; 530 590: 2.3 K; 0.942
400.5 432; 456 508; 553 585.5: 6.2 K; 1.04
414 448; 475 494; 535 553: 0.9 K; 0.965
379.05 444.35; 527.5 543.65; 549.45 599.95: 1.6 K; 1.19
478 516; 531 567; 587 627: -1.4 K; 1.09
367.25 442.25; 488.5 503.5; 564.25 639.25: 1.2 K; 1.06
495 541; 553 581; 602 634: -4.1 K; 1.11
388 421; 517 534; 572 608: 1.7 K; 1.17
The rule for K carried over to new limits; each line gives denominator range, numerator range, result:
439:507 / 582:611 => 1.44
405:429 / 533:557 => 1.32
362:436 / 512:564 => 1.22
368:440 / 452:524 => 1.05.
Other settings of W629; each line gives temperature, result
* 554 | 1.171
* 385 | 0.8946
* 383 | 0.9363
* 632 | 1.085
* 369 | 0.917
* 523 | 0.9897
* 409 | 0.7923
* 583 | 1.398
